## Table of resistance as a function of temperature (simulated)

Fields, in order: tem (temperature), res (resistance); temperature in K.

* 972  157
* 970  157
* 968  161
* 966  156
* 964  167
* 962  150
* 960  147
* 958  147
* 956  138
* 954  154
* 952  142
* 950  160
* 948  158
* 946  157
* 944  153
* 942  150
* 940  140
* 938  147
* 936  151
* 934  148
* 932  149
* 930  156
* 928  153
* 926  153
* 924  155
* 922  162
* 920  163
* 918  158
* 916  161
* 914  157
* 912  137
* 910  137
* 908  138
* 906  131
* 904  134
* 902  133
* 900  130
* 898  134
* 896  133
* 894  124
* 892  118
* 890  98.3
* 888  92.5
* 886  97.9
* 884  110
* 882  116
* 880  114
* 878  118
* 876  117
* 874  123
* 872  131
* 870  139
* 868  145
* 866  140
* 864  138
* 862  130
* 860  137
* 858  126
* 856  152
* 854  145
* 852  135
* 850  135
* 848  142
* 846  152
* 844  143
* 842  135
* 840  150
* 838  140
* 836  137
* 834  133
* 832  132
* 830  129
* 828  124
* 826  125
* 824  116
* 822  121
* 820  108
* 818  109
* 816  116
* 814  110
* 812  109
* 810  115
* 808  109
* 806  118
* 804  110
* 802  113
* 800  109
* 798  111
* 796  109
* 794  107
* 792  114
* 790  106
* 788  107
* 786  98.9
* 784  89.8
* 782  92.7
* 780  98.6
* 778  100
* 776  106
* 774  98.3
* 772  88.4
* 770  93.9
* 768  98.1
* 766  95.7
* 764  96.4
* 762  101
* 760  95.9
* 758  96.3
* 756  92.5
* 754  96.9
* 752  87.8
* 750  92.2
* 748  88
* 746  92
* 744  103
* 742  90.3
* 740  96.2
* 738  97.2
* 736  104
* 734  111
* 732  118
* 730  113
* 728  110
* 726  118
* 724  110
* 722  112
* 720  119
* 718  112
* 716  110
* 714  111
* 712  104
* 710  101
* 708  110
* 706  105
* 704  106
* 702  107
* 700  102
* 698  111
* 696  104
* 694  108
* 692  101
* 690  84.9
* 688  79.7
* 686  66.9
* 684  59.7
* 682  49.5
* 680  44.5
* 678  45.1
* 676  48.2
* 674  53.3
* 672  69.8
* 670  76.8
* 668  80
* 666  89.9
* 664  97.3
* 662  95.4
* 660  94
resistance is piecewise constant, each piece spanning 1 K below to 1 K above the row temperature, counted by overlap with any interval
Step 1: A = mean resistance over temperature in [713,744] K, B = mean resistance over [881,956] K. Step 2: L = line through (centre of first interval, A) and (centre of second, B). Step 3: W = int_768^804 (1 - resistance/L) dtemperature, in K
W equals 4.8 K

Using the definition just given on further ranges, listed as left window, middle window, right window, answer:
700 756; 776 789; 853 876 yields 2.1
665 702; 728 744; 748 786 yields -2.9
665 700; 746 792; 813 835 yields 2.8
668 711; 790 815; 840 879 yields 1.5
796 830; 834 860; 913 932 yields -2.7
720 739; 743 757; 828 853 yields 2.7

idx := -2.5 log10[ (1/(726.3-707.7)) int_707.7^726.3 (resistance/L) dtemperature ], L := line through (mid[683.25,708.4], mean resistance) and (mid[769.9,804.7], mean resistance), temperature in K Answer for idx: -0.135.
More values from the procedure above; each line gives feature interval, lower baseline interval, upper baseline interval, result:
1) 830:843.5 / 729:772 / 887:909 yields -0.210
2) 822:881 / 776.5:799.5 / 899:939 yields -0.077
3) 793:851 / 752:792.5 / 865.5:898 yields -0.140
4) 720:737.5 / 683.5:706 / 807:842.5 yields -0.099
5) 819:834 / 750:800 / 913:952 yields -0.051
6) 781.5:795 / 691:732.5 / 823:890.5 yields 0.170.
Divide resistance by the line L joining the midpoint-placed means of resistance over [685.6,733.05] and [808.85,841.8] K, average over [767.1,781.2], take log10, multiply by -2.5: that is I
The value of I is 0.19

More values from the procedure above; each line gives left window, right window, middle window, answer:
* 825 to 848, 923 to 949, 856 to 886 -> 0.12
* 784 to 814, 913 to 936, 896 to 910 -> 0.11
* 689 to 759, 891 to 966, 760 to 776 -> 0.17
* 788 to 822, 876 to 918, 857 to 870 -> -0.13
